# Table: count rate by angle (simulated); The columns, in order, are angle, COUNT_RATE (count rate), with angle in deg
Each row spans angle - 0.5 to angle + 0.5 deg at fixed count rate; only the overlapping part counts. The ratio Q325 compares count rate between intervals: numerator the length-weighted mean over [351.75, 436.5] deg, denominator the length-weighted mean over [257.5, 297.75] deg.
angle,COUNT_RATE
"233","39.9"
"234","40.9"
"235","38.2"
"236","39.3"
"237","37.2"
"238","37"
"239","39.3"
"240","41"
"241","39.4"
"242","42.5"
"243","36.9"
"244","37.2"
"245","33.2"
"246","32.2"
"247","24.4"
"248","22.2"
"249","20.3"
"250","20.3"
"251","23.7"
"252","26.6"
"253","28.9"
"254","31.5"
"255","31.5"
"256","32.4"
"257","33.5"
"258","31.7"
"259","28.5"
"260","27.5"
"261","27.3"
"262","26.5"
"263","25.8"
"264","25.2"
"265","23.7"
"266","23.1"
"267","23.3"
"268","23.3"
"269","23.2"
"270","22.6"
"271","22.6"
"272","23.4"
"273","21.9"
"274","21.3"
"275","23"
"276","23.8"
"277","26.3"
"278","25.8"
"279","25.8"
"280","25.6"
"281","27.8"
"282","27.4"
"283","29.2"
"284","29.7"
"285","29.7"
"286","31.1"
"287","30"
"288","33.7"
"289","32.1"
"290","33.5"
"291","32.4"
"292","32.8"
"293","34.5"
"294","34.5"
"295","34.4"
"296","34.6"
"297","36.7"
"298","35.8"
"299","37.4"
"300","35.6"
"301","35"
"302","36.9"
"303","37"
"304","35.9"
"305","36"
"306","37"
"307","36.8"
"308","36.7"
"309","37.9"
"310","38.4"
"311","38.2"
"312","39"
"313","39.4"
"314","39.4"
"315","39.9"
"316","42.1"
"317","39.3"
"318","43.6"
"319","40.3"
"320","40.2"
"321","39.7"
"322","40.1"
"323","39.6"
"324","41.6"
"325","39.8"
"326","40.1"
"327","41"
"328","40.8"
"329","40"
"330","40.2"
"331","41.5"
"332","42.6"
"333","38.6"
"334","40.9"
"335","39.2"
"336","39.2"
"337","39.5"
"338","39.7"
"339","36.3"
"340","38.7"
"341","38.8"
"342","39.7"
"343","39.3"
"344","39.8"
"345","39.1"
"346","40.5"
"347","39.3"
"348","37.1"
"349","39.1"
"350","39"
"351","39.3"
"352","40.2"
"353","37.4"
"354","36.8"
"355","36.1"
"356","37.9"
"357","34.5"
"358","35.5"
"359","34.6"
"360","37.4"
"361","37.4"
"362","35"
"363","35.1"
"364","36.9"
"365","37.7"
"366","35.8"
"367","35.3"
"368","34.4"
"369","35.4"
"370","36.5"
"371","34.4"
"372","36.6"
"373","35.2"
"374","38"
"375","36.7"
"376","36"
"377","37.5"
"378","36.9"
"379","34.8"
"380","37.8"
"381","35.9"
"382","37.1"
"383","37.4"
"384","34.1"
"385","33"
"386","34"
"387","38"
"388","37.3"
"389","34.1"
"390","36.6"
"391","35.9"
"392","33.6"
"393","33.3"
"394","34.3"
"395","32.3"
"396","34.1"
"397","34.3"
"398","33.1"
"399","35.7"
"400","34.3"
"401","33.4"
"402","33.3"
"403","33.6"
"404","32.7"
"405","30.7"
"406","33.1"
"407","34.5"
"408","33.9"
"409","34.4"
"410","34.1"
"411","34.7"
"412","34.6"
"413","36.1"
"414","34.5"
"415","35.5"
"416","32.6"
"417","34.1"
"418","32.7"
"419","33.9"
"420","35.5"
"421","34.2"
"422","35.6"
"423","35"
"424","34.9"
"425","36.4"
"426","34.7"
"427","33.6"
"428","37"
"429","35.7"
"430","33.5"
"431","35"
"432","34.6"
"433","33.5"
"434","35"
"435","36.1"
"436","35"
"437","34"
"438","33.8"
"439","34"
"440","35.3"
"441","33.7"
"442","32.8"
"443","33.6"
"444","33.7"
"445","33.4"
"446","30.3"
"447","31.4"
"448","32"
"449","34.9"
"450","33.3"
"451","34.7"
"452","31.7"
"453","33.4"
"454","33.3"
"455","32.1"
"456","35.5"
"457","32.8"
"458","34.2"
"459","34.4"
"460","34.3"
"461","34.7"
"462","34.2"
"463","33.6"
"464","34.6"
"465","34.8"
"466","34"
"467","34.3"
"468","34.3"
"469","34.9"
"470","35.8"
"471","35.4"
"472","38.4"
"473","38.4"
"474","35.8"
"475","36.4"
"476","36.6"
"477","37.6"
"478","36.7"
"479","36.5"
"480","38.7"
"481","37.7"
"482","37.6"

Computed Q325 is 1.26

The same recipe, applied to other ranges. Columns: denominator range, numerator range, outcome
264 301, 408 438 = 1.21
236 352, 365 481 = 1.03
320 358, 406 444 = 0.88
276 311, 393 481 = 1.04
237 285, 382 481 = 1.23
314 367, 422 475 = 0.88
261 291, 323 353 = 1.51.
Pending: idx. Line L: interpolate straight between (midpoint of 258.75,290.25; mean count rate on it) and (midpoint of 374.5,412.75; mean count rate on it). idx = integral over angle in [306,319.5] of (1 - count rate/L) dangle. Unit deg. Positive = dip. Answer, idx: -4.7 deg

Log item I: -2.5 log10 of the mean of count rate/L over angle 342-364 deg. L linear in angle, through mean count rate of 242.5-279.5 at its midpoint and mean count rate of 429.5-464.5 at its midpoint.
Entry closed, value -0.24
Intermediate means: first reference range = 26.5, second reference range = 33.8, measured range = 37.7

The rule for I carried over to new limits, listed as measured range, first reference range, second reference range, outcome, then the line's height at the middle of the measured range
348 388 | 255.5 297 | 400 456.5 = -0.15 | 31.6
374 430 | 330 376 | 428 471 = 0.03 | 35.8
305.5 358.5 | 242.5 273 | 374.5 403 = -0.23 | 31.6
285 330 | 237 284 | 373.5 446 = -0.23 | 30.2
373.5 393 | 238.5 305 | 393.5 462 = -0.10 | 32.8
